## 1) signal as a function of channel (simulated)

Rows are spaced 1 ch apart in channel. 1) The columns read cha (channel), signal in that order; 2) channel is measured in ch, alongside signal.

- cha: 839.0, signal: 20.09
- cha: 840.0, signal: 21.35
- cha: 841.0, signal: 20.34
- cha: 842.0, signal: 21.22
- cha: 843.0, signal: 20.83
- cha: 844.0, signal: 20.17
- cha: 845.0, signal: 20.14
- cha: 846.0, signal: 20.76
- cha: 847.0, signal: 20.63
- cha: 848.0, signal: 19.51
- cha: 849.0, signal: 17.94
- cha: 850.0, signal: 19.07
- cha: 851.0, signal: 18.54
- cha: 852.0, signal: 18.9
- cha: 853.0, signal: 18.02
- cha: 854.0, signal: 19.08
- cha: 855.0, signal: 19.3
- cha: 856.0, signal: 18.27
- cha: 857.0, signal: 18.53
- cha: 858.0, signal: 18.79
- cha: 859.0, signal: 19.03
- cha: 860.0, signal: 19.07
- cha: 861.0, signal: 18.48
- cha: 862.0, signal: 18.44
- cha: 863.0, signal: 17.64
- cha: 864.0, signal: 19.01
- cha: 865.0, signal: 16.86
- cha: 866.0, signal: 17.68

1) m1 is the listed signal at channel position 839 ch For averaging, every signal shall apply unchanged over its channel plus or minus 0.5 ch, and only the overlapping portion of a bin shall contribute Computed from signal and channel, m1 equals 20.09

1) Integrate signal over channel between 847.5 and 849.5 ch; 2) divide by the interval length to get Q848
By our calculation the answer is 18.7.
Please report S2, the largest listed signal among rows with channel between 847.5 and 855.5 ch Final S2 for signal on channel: 19.51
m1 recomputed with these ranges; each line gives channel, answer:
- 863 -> 17.64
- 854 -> 19.08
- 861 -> 18.48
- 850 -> 19.07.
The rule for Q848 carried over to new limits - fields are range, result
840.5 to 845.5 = 20.5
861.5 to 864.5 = 18.4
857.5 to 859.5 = 18.9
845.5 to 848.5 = 20.3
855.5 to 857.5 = 18.4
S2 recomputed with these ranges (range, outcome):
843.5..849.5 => 20.76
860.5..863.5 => 18.48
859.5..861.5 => 19.07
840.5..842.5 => 21.22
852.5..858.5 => 19.3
